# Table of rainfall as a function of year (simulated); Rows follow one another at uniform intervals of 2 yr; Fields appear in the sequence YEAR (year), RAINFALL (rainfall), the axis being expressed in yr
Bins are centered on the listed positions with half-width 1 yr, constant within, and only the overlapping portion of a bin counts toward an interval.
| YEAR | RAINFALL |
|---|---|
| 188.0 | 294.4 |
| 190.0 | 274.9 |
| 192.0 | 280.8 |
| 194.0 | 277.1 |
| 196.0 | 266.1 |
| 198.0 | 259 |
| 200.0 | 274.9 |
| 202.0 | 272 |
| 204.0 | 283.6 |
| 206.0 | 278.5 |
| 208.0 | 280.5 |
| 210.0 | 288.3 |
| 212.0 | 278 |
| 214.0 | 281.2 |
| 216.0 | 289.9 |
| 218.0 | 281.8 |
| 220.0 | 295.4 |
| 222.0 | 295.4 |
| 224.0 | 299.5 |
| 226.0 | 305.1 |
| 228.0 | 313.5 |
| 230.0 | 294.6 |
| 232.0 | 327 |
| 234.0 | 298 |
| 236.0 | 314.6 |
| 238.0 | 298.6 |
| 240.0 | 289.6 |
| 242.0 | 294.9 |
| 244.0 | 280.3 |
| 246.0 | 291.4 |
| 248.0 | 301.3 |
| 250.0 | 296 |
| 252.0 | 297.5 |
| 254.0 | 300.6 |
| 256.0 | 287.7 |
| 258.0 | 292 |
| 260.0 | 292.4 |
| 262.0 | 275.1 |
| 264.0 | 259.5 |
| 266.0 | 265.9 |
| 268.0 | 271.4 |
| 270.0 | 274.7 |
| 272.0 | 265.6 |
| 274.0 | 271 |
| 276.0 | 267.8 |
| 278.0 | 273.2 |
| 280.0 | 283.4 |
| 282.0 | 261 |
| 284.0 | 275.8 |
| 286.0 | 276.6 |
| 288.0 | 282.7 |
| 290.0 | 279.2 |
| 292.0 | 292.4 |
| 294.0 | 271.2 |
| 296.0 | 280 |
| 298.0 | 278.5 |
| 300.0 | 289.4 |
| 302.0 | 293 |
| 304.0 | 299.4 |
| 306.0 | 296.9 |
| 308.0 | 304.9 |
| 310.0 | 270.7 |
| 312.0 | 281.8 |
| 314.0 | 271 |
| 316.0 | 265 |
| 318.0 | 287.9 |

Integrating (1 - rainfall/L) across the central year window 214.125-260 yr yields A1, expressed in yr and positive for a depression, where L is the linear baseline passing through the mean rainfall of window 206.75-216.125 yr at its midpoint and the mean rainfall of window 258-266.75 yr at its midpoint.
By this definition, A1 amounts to -2.9 yr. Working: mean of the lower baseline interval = 283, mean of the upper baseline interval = 276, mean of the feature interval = 297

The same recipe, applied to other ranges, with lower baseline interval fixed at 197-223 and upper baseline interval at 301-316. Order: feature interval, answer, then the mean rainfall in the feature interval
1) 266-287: 1.0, 272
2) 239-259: -0.7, 293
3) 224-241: -1.3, 305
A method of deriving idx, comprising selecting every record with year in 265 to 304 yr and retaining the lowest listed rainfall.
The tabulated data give 261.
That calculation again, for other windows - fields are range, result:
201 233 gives 272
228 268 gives 259.5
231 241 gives 289.6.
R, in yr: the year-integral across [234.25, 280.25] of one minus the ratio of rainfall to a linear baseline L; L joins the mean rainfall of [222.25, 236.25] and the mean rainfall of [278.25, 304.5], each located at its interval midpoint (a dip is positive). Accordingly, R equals 1.6 yr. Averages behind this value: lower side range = 306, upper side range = 281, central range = 285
